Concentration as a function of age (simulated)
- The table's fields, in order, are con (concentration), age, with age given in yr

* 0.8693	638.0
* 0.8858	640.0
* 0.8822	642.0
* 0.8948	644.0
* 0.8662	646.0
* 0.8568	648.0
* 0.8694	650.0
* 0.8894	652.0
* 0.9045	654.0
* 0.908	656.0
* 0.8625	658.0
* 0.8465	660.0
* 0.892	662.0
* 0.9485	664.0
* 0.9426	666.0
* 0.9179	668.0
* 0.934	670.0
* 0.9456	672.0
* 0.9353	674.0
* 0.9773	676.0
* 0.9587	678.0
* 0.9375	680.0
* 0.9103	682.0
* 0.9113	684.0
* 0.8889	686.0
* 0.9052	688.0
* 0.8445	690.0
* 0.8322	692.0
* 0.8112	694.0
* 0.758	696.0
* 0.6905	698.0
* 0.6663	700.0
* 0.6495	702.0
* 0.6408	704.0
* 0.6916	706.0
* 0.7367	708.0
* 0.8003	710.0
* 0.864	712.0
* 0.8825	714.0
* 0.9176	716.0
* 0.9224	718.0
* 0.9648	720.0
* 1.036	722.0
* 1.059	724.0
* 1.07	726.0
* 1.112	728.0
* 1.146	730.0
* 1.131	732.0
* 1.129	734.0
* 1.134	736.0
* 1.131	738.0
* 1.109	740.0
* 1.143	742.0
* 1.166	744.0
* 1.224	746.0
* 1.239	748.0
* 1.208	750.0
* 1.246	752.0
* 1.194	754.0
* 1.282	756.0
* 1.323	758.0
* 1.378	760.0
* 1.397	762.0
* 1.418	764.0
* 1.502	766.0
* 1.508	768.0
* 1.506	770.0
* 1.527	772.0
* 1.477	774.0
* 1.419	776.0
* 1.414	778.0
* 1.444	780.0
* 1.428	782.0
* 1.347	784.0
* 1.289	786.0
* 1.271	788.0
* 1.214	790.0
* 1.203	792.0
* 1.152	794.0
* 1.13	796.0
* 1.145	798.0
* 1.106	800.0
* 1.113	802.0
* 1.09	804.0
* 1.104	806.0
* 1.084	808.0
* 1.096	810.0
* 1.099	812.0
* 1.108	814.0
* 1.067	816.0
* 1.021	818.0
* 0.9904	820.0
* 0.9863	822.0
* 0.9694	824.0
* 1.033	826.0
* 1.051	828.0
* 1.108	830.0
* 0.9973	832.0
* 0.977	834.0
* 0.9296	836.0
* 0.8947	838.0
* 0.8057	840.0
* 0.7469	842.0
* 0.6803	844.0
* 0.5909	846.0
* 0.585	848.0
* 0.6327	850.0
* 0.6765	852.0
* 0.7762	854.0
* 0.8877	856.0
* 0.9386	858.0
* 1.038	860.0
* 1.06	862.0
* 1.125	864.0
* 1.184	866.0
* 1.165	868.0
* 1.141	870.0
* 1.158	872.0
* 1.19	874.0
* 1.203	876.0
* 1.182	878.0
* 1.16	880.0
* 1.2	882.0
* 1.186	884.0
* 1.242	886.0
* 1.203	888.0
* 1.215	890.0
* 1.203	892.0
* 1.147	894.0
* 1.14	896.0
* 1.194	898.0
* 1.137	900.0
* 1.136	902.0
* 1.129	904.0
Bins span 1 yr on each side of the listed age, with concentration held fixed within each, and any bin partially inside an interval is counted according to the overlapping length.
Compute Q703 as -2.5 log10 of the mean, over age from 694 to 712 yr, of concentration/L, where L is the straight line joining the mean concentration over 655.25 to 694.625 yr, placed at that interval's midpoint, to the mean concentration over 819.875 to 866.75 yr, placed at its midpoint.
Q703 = 0.250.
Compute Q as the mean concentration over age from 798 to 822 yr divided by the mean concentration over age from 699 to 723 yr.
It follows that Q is 1.3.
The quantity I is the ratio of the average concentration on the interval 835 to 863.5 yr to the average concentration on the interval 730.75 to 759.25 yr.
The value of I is 0.68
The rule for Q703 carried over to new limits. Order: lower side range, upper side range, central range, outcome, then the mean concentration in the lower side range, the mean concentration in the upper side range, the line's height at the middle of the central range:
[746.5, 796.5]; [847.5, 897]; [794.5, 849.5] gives 0.23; 1.34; 1.07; 1.21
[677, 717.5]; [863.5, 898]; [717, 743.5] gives -0.22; 0.816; 1.18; 0.882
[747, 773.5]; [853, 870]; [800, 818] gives 0.11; 1.37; 1.03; 1.2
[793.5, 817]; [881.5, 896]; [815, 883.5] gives 0.18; 1.11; 1.2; 1.15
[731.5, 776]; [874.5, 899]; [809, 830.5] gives 0.19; 1.29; 1.19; 1.24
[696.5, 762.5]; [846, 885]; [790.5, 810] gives -0.10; 1.03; 1.01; 1.02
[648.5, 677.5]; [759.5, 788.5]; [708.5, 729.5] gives 0.22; 0.912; 1.43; 1.17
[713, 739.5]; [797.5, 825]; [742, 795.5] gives -0.25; 1.05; 1.07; 1.06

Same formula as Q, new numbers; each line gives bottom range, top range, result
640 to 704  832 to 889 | 1.13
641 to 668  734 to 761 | 1.36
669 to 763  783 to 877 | 1.03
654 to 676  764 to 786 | 1.58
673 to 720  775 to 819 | 1.43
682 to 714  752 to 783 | 1.79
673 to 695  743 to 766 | 1.43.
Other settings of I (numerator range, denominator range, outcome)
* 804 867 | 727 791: 0.73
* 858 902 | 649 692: 1.28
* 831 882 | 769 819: 0.77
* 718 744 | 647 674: 1.21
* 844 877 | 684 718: 1.20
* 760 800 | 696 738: 1.48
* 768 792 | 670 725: 1.62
